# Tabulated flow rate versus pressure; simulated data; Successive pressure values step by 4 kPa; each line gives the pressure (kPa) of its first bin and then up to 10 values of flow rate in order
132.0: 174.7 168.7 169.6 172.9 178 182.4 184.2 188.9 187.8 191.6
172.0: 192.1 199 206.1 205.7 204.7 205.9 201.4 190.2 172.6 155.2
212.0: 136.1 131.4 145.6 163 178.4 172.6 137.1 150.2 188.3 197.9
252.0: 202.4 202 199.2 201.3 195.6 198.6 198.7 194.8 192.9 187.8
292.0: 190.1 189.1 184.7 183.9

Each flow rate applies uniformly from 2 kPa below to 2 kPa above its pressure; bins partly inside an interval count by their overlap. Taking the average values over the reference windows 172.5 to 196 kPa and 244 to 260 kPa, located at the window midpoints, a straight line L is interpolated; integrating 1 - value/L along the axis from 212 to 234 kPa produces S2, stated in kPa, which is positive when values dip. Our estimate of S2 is 4.9 kPa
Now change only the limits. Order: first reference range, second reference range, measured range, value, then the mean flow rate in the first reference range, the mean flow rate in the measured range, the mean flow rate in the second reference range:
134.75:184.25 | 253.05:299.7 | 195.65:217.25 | 3.1 kPa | 186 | 163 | 195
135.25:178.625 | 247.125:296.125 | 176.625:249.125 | 5.8 kPa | 184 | 175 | 196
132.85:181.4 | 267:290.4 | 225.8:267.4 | 1.9 kPa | 185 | 183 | 195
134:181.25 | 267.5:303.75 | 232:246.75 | 2.1 kPa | 185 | 162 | 192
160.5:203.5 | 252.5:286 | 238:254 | 1.1 kPa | 197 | 185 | 198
